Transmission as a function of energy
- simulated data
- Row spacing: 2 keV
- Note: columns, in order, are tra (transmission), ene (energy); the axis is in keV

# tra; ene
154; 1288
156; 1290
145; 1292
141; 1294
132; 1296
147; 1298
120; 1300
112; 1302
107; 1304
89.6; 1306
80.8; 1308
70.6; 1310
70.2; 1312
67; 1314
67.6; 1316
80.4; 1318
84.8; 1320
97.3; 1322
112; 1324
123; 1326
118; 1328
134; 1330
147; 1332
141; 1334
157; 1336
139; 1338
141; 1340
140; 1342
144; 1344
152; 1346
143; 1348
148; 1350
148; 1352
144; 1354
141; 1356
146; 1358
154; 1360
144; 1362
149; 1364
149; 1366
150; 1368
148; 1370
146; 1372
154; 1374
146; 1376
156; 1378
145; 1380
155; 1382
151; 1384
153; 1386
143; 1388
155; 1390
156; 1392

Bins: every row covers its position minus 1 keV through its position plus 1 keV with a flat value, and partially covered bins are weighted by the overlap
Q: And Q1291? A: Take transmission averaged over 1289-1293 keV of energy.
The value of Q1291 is 150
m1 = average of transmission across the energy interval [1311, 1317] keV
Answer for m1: 68.3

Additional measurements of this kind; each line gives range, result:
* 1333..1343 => 144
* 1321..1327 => 111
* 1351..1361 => 147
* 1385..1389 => 148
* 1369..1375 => 149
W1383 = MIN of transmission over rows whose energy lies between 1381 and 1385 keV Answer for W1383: 151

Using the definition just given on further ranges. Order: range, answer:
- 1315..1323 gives 67.6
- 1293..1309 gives 80.8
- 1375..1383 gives 145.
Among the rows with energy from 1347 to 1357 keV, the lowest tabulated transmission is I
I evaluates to 141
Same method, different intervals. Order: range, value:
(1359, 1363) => 144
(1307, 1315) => 67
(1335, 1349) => 139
